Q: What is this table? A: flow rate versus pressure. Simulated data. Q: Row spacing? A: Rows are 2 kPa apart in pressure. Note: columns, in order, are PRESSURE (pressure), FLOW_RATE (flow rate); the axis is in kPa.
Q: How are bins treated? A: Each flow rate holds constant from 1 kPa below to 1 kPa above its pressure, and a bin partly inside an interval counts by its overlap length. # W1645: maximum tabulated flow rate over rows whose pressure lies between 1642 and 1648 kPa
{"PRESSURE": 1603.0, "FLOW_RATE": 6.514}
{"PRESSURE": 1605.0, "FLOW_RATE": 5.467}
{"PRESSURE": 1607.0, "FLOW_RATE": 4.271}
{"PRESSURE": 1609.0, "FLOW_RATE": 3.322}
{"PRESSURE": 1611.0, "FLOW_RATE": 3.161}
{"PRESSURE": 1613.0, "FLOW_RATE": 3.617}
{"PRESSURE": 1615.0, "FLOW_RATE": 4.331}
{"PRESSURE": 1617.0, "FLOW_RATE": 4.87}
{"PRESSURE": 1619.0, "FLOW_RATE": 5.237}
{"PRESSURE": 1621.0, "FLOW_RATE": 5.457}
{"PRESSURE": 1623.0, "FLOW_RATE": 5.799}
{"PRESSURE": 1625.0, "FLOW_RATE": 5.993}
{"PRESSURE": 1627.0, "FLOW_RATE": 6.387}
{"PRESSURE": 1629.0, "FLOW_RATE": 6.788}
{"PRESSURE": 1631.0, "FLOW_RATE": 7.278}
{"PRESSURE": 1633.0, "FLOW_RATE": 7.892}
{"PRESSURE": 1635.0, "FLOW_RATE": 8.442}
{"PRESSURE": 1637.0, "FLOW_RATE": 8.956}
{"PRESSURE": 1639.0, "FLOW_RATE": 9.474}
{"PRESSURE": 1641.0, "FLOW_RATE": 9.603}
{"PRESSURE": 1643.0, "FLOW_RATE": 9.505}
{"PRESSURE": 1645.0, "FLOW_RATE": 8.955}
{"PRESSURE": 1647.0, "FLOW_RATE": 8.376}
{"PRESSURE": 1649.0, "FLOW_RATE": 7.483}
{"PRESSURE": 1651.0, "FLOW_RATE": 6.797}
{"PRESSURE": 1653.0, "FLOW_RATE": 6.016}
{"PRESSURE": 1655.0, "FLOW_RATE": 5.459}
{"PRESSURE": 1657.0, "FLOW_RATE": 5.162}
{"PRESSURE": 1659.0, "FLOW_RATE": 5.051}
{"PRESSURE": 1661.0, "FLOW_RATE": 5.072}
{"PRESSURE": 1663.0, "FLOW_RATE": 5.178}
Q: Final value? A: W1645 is 9.505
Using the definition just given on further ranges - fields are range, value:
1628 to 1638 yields 8.956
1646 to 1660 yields 8.376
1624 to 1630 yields 6.788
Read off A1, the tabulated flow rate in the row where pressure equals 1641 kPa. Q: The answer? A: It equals 9.603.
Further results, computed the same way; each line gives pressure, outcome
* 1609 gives 3.322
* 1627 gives 6.387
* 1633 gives 7.892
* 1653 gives 6.016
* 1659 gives 5.051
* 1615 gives 4.331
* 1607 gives 4.271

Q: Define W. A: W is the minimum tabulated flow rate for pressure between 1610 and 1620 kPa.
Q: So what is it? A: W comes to 3.161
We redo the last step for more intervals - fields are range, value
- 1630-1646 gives 7.278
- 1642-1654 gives 6.016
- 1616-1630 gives 4.87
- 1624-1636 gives 5.993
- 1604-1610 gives 3.322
